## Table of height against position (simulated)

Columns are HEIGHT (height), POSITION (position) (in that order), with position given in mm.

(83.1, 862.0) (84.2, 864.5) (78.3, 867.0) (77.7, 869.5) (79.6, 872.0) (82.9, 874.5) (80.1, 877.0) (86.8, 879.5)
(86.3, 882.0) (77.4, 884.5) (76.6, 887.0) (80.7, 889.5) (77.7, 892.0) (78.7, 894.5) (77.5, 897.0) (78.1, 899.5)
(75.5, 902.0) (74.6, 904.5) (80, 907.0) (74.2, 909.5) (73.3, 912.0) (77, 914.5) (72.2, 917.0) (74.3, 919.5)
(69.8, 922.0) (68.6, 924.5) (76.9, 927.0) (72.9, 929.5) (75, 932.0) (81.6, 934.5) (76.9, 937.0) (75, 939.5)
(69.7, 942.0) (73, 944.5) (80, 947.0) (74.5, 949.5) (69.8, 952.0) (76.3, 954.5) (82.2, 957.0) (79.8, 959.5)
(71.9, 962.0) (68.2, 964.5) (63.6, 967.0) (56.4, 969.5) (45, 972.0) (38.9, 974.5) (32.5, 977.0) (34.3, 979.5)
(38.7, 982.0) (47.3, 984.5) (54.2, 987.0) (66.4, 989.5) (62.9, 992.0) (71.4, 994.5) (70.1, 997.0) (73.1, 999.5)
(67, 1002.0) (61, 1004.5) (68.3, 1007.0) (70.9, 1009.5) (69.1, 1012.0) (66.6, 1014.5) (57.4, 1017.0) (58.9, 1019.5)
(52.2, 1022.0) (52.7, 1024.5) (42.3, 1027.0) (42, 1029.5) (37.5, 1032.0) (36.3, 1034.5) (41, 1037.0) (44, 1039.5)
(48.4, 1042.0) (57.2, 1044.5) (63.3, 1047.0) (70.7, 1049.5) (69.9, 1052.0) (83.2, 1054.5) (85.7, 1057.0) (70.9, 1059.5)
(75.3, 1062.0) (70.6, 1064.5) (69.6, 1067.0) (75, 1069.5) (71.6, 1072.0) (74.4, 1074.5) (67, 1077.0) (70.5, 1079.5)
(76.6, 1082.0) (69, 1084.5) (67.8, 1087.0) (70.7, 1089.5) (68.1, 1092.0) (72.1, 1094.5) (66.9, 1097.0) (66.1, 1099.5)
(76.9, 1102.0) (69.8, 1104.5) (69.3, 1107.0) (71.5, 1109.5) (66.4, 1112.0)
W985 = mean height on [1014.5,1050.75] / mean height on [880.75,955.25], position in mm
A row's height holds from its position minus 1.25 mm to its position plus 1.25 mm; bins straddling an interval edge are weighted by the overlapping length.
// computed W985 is 0.67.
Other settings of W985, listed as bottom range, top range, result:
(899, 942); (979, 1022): 0.82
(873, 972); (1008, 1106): 0.85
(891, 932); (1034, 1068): 0.85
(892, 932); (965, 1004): 0.74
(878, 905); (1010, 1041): 0.64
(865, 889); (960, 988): 0.63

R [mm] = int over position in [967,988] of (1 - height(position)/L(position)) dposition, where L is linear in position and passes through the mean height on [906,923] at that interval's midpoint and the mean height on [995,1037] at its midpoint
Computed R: 6.40 mm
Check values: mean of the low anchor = 74.4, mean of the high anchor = 57.6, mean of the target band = 44.5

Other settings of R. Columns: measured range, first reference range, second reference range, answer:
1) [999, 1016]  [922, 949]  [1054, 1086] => 1.5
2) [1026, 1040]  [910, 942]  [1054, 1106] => 6.2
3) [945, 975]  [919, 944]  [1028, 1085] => 1.6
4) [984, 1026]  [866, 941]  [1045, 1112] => 6.1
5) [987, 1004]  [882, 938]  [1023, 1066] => -0.6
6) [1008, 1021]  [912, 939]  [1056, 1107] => 1.5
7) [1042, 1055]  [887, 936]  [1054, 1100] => 1.2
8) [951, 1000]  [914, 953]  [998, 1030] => 5.3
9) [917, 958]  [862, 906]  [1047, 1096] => 1.5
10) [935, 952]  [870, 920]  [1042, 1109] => 0.3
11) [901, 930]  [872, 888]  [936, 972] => 1.0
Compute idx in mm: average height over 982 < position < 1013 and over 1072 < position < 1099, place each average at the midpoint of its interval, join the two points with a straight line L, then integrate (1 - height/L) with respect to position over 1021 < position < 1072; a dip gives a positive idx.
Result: 6.0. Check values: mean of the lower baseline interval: 64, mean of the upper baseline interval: 70.3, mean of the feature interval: 59.7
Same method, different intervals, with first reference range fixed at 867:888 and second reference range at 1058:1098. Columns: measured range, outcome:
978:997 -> 5.3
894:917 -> 0.9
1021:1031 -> 3.6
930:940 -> 0.1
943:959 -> 0.3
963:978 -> 4.9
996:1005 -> 0.8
